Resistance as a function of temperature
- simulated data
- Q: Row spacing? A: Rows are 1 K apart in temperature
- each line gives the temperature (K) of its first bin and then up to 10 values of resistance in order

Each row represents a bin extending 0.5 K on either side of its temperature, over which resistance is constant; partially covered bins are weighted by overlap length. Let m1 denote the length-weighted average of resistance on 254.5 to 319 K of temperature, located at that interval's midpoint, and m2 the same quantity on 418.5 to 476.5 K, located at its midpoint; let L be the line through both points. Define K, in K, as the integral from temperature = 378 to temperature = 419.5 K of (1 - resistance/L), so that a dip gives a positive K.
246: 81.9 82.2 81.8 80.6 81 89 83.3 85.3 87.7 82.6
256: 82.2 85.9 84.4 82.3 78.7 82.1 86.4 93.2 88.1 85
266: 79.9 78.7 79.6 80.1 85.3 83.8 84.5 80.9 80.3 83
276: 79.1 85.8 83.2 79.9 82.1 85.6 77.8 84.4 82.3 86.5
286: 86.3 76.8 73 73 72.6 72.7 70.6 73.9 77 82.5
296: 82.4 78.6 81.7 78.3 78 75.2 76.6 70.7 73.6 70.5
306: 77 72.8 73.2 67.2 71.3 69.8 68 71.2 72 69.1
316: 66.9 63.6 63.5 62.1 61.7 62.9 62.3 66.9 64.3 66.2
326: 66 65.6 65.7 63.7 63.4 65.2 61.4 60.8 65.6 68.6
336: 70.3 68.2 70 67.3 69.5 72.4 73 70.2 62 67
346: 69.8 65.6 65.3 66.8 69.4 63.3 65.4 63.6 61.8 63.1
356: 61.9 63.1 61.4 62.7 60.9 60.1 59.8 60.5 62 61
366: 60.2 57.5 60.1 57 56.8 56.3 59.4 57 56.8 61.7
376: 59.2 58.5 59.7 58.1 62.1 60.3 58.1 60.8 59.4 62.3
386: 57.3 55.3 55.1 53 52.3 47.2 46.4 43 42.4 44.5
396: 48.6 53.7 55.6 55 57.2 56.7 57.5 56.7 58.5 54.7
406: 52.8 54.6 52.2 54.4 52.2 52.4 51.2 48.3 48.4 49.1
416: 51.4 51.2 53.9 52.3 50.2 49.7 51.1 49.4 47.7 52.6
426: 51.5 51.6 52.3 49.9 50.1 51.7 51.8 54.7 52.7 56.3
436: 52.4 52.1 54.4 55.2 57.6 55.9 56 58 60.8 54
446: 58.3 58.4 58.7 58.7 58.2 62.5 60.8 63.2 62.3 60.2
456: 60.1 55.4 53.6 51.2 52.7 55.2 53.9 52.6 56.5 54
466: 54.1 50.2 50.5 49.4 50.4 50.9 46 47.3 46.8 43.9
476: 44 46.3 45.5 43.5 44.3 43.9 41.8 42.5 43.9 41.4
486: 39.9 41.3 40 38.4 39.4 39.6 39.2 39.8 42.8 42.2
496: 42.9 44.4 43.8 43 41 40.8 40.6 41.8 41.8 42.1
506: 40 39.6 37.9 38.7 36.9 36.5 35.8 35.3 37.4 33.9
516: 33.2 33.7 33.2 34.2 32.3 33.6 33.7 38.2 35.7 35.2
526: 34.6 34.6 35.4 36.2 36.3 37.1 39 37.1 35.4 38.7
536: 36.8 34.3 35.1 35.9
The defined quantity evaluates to 5.0 K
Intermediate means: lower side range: 78.1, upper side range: 53.7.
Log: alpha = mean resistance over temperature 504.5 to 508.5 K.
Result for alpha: 39.9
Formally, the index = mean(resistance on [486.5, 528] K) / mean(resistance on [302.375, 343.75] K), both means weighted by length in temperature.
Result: 0.6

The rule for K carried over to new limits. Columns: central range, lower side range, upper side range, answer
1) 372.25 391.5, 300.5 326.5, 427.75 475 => 1.3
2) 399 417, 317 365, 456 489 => 0.9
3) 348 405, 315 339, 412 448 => 1.3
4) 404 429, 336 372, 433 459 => 3.3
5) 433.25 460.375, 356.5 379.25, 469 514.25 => -4.9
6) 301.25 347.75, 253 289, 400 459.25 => 3.4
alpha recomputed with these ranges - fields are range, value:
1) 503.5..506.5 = 41.3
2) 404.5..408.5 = 53.6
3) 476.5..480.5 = 44.9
